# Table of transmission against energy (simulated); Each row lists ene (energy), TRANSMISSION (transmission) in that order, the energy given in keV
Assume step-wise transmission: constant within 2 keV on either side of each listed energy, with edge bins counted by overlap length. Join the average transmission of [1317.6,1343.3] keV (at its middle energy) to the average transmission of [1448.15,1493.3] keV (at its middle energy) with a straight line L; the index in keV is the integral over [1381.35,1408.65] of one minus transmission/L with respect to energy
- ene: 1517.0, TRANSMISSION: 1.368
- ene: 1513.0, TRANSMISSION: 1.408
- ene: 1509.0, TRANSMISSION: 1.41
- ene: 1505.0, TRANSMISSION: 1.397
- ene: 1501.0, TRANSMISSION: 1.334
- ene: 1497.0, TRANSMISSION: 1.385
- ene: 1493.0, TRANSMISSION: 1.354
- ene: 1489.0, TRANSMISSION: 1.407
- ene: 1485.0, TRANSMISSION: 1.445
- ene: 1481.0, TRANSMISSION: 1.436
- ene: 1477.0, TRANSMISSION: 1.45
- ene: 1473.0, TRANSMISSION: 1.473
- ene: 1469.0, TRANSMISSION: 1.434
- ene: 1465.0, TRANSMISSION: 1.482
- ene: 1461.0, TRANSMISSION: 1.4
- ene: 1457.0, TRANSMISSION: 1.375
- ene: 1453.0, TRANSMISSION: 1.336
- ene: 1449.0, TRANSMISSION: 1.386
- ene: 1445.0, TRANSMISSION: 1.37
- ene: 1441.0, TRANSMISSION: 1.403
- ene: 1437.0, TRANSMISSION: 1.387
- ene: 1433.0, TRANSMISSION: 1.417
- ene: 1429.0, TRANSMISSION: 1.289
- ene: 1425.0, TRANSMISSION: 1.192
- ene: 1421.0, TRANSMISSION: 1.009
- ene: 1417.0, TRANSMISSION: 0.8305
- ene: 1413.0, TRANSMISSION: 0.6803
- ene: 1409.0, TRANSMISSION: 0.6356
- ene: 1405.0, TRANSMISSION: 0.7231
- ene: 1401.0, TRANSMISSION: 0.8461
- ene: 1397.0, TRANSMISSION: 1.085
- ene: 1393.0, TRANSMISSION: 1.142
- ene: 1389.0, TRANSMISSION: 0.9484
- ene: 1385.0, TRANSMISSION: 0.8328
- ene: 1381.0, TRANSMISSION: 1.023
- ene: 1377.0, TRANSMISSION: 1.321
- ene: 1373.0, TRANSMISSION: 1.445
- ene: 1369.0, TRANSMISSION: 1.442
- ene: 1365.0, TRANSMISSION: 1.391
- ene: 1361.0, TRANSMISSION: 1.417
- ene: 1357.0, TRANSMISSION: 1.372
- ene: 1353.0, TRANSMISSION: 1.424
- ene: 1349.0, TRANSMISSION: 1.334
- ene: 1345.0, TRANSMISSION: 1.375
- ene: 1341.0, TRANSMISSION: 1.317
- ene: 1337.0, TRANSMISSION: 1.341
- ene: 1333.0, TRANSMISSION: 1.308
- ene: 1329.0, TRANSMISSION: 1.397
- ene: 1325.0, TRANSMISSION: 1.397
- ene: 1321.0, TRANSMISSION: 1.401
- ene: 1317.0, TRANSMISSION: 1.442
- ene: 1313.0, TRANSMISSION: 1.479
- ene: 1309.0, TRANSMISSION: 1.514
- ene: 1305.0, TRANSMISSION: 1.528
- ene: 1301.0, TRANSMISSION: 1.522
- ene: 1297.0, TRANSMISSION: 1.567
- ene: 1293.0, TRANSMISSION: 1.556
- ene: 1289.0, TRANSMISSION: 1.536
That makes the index 9.3 keV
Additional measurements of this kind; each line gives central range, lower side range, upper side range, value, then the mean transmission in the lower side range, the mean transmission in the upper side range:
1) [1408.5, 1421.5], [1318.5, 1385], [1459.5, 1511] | 5.63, 1.34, 1.42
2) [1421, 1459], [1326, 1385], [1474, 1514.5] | 1.22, 1.33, 1.4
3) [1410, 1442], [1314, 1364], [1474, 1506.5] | 6.12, 1.38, 1.4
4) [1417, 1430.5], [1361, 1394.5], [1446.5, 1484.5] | 2.15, 1.21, 1.42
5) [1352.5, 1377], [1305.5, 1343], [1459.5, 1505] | 0.02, 1.4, 1.42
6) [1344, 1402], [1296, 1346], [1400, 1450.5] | 1.60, 1.43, 1.09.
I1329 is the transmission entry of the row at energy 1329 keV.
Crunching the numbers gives 1.397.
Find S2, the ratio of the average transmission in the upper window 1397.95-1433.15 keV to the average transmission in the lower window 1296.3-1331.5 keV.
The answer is 0.64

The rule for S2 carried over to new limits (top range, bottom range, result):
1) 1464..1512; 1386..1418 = 1.64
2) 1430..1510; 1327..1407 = 1.15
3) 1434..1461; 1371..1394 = 1.23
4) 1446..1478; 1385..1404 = 1.45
